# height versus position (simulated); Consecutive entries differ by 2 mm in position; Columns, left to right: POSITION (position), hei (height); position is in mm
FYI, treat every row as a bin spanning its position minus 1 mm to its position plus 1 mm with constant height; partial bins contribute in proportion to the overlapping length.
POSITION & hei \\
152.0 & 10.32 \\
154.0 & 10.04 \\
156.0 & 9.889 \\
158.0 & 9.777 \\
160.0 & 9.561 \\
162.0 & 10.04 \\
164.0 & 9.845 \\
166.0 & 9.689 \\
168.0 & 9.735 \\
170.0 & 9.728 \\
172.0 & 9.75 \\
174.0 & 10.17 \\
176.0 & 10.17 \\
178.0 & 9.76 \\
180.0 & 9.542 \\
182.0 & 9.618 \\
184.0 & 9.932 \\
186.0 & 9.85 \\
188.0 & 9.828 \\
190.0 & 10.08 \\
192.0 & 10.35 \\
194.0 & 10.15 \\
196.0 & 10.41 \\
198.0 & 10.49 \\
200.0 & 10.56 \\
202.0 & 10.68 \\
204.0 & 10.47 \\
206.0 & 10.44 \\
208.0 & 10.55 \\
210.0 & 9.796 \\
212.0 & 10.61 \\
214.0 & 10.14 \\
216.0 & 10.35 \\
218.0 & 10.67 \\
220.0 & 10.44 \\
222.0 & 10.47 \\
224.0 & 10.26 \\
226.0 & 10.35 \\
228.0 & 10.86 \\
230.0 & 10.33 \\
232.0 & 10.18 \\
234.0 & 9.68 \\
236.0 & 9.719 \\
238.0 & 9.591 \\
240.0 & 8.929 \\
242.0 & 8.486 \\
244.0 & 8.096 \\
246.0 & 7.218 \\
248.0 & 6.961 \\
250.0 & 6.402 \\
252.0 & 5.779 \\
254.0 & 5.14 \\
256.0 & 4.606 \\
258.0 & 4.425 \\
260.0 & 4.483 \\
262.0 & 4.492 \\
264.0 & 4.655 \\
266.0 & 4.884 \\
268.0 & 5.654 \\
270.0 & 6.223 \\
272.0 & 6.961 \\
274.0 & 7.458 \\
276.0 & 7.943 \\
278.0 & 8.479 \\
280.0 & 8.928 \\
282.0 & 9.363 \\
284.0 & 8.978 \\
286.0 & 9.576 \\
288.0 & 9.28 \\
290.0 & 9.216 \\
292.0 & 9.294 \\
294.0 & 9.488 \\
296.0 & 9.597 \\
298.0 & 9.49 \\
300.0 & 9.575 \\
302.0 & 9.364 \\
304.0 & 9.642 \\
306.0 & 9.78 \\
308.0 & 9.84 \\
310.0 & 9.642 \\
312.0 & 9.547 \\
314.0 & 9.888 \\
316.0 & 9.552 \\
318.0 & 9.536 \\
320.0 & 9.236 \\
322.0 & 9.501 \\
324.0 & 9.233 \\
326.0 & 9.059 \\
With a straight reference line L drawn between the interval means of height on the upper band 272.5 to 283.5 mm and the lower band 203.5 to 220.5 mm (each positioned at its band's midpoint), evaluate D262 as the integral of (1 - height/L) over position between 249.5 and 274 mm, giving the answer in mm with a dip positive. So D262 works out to 9.6 mm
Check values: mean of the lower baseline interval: 10.4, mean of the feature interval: 5.37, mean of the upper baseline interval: 8.39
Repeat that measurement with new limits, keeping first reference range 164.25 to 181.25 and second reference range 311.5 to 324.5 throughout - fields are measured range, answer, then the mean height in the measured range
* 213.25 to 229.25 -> -1.2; 10.4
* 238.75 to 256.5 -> 5.0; 6.95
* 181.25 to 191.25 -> -0.1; 9.88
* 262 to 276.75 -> 5.4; 6.11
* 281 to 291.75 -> 0.3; 9.28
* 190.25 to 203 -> -0.9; 10.4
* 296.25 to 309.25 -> -0.1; 9.61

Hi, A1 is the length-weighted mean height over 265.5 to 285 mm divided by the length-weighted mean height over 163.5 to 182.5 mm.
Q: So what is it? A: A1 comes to 0.77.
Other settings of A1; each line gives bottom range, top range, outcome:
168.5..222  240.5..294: 0.70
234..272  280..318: 1.45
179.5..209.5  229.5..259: 0.75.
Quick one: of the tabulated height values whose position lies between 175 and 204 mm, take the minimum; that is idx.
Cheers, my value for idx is 9.542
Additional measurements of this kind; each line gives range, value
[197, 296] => 4.425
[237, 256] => 4.606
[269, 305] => 6.223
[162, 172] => 9.689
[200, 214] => 9.796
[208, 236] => 9.68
